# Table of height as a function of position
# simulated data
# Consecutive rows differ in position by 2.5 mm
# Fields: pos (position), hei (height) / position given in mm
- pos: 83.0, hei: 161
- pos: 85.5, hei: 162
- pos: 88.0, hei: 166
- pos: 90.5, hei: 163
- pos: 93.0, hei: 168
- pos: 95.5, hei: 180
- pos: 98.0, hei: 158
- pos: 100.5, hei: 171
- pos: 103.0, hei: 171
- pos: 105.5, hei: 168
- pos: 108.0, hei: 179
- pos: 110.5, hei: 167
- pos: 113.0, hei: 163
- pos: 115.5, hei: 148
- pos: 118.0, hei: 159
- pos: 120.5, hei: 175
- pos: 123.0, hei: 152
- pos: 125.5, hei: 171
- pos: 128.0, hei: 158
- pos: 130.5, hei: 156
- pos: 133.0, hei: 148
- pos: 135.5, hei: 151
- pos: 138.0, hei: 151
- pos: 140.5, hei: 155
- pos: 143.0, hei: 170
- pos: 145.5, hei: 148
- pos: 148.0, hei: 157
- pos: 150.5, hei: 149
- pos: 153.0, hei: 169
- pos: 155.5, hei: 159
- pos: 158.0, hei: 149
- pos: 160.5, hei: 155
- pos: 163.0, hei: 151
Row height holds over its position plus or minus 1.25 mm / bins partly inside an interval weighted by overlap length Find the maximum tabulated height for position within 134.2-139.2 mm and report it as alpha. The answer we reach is 151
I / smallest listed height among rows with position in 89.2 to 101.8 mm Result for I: 158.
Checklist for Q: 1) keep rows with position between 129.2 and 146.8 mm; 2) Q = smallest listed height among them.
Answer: 148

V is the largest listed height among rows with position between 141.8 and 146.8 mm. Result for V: 170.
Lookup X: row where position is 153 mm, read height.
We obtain 169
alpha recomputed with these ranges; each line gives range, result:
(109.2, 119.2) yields 167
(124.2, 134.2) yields 171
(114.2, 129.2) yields 175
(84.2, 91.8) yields 166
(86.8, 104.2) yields 180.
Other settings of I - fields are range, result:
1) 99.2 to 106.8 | 168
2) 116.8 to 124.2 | 152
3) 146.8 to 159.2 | 149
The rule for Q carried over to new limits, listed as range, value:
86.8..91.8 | 163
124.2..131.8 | 156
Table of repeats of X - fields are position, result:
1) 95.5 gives 180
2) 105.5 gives 168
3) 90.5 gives 163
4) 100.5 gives 171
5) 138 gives 151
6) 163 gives 151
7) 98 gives 158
